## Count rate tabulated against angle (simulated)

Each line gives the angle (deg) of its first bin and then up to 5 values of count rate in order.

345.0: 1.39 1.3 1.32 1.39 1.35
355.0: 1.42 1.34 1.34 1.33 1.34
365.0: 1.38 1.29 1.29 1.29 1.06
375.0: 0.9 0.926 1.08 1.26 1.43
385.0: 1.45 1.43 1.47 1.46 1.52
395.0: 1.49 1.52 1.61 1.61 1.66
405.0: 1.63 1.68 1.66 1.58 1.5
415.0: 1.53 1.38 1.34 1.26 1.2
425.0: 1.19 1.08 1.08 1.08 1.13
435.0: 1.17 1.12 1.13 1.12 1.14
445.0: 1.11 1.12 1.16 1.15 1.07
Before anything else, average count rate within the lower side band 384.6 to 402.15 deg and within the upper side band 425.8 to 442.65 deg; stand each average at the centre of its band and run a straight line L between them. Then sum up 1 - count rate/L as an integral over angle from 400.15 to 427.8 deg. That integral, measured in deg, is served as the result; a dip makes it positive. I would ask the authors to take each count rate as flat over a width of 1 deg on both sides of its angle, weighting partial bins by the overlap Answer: -2.8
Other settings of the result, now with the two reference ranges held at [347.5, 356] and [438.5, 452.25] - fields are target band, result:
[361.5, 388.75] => 1.2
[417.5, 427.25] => -0.4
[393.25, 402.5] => -2.3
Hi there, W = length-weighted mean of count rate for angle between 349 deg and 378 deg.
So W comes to 1.26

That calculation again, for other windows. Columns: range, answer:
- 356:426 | 1.38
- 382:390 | 1.44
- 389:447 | 1.35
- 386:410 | 1.56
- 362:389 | 1.25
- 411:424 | 1.38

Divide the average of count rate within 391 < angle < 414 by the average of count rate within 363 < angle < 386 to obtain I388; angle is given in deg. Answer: 1.3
